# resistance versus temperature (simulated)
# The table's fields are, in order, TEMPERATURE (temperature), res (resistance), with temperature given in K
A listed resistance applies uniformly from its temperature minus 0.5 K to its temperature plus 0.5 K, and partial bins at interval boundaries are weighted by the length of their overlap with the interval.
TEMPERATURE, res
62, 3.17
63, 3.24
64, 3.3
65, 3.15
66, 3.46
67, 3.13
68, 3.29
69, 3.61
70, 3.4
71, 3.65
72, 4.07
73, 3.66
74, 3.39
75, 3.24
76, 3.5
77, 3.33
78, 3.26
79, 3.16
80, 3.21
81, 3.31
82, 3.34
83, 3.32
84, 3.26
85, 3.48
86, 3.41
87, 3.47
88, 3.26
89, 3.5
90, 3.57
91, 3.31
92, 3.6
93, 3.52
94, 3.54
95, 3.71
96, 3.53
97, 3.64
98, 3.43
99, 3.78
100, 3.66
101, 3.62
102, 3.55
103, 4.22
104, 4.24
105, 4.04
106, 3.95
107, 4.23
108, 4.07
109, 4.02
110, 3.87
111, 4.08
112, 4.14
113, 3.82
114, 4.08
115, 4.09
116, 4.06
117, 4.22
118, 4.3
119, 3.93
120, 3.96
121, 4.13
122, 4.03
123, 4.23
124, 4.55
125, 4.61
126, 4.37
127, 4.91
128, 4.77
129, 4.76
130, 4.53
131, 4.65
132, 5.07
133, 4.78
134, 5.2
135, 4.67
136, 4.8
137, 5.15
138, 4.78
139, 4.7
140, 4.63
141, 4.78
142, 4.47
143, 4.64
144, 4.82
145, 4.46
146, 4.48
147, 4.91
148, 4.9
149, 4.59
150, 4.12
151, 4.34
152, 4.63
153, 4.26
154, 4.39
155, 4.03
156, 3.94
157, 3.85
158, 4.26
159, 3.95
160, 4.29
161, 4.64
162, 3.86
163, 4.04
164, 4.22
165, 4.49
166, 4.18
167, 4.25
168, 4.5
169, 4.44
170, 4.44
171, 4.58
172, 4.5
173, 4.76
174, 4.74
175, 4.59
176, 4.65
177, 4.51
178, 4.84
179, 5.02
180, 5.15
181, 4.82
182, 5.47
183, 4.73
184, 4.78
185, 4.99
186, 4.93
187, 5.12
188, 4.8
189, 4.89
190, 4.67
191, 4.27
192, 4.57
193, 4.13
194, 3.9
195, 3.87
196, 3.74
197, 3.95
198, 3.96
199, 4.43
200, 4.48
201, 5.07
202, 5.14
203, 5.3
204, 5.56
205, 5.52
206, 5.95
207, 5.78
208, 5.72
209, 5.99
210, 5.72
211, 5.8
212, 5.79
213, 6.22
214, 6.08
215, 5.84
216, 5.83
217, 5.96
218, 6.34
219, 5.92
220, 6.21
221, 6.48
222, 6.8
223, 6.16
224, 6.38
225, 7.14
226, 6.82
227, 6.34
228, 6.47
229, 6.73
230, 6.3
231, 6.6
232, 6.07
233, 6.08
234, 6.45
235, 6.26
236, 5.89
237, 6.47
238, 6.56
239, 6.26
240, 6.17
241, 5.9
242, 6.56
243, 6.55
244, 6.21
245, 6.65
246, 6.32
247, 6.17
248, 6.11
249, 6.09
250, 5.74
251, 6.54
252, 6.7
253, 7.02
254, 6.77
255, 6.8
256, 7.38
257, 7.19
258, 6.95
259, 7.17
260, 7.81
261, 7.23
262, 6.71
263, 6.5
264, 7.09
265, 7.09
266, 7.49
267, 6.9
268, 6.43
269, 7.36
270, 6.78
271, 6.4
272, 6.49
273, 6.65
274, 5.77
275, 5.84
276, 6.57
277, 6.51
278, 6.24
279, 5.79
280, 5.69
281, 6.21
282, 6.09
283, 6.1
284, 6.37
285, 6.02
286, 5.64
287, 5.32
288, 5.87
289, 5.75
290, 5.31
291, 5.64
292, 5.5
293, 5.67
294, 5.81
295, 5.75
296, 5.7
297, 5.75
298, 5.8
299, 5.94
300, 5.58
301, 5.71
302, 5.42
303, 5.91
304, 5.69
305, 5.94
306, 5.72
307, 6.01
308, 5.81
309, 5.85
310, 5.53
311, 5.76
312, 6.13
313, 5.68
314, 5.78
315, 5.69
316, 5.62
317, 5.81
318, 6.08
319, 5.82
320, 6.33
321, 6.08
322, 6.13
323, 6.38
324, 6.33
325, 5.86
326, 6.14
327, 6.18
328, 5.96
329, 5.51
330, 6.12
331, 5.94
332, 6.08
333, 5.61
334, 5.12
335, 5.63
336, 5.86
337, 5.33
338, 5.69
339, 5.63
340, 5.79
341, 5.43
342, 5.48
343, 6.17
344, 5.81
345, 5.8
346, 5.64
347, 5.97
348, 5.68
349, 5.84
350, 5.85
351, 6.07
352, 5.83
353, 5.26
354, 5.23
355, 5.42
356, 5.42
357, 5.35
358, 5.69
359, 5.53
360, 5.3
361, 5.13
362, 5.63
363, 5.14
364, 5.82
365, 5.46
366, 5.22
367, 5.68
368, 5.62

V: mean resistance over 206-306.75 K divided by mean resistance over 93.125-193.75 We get 1.4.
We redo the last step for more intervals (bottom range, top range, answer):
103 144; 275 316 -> 1.32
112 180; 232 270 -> 1.48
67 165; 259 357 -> 1.48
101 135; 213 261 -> 1.51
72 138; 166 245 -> 1.38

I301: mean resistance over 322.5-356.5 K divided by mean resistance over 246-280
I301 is 0.9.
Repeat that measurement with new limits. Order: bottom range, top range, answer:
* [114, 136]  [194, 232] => 1.28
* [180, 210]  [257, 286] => 1.35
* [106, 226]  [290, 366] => 1.20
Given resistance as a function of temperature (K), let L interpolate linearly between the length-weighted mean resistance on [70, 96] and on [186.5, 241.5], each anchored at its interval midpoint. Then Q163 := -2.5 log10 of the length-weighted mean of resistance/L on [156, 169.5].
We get 0.14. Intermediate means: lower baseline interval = 3.44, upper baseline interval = 5.65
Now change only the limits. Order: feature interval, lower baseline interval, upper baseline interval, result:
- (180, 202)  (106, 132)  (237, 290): 0.170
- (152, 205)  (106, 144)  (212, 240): 0.196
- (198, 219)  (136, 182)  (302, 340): -0.138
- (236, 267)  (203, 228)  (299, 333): -0.111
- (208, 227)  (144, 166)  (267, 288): -0.169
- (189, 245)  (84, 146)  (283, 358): -0.155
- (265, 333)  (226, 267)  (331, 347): 0.014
